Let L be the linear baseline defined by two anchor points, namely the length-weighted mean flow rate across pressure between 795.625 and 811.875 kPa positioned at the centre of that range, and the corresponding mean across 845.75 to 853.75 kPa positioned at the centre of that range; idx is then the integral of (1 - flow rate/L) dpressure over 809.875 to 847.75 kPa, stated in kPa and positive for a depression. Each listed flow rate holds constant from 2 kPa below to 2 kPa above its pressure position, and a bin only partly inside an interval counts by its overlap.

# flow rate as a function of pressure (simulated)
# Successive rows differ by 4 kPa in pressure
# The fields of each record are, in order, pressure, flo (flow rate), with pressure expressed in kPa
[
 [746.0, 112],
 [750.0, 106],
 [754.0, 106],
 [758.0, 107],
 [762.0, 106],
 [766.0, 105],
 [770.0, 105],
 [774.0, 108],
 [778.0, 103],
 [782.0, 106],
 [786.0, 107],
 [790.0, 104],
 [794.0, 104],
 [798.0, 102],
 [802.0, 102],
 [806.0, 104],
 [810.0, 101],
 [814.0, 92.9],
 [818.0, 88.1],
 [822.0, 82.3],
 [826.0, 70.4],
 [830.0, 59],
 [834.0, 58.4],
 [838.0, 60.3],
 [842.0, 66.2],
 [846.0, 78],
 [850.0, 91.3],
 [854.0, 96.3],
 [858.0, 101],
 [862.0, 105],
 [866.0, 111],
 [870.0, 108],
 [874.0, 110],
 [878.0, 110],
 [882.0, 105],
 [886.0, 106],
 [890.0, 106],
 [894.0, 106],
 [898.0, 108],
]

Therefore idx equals 8.27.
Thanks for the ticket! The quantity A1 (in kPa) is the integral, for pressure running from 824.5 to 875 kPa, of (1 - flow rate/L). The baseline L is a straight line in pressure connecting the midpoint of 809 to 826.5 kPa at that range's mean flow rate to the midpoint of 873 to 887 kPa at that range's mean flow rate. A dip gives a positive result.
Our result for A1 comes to 6.8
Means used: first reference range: 87.6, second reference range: 108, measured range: 85.4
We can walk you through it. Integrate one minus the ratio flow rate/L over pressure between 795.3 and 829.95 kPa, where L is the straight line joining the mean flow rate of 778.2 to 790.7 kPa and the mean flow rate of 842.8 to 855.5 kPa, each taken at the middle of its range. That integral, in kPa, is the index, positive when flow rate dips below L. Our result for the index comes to 2.2 kPa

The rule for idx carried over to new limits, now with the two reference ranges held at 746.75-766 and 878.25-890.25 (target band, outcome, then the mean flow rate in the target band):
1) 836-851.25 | 4.77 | 73.1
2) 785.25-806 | 0.54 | 104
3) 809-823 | 2.03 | 91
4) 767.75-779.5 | 0.11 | 105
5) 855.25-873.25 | 0.03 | 106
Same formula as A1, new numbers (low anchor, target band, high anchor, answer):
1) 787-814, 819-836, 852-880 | 5.7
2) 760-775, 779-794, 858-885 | 0.1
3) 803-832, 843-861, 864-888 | 1.5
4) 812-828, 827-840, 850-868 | 4.3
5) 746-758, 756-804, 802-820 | -1.2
